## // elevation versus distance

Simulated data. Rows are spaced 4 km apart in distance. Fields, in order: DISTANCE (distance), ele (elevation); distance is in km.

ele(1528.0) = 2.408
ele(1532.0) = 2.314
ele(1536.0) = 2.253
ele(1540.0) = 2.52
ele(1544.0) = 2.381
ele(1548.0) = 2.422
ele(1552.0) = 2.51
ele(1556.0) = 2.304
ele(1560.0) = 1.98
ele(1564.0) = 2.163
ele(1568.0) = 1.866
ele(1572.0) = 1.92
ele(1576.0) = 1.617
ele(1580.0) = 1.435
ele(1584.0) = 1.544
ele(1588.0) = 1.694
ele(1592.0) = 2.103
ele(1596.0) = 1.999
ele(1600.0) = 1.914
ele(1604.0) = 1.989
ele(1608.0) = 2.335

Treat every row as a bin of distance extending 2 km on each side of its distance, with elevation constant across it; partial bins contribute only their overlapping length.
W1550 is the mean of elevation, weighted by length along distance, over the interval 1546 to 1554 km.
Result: 2.47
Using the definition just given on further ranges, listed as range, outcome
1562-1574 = 1.98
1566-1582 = 1.71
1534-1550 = 2.39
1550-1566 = 2.24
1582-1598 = 1.83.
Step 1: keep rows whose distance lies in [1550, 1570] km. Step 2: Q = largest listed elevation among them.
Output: 2.51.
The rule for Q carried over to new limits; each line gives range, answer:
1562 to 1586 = 2.163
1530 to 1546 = 2.52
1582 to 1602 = 2.103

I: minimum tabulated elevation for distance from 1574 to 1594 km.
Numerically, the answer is 1.435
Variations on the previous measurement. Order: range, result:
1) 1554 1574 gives 1.866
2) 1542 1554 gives 2.381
